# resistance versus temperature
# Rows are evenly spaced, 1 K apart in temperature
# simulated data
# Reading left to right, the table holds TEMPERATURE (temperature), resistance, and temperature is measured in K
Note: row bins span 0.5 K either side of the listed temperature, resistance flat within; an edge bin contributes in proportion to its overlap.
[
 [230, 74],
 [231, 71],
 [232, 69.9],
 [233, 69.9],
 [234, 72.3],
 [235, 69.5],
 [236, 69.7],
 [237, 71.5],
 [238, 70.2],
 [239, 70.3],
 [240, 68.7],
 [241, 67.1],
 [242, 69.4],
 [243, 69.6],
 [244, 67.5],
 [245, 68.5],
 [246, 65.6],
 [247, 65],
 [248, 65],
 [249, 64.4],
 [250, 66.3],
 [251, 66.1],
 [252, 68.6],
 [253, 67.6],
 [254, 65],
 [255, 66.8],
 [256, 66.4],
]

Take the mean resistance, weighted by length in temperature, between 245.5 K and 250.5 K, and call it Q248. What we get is 65.3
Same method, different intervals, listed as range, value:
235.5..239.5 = 70.4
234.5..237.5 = 70.2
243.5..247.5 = 66.7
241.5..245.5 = 68.8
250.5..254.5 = 66.8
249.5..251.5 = 66.2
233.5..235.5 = 70.9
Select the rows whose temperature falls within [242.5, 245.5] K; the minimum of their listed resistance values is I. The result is 67.5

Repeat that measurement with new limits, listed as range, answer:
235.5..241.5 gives 67.1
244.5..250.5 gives 64.4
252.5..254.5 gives 65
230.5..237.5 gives 69.5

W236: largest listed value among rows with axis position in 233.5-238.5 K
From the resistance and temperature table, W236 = 72.3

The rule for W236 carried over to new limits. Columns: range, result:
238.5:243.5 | 70.3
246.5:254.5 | 68.6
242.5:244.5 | 69.6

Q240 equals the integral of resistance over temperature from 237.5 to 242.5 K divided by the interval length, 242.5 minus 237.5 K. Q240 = 69.1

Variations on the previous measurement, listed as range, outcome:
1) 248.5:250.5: 65.3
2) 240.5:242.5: 68.2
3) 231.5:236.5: 70.3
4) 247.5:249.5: 64.7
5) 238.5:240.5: 69.5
